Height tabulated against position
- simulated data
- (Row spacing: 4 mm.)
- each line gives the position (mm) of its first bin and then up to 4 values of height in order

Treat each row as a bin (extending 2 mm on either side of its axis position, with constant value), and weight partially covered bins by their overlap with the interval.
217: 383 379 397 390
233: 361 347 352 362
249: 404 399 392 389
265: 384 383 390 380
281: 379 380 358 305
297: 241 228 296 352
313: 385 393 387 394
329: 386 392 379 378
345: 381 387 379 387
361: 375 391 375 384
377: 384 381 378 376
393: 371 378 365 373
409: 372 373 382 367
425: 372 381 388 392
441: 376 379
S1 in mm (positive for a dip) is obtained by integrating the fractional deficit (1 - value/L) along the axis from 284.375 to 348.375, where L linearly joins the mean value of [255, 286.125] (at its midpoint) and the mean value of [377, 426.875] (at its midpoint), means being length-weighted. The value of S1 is 4.8 mm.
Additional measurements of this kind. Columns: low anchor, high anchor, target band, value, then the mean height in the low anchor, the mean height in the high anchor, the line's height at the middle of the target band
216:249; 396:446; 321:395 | -1.3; 373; 377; 375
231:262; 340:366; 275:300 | 2.8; 375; 382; 378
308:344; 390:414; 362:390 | -0.4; 384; 372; 376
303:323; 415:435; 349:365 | -0.6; 363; 378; 369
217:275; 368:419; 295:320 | 4.0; 381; 376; 379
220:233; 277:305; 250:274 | -2.9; 385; 318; 348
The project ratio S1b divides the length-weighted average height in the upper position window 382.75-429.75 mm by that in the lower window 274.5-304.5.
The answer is 1.2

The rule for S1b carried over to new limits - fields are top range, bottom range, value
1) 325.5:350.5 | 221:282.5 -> 1.01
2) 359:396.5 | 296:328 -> 1.12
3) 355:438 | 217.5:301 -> 1.03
